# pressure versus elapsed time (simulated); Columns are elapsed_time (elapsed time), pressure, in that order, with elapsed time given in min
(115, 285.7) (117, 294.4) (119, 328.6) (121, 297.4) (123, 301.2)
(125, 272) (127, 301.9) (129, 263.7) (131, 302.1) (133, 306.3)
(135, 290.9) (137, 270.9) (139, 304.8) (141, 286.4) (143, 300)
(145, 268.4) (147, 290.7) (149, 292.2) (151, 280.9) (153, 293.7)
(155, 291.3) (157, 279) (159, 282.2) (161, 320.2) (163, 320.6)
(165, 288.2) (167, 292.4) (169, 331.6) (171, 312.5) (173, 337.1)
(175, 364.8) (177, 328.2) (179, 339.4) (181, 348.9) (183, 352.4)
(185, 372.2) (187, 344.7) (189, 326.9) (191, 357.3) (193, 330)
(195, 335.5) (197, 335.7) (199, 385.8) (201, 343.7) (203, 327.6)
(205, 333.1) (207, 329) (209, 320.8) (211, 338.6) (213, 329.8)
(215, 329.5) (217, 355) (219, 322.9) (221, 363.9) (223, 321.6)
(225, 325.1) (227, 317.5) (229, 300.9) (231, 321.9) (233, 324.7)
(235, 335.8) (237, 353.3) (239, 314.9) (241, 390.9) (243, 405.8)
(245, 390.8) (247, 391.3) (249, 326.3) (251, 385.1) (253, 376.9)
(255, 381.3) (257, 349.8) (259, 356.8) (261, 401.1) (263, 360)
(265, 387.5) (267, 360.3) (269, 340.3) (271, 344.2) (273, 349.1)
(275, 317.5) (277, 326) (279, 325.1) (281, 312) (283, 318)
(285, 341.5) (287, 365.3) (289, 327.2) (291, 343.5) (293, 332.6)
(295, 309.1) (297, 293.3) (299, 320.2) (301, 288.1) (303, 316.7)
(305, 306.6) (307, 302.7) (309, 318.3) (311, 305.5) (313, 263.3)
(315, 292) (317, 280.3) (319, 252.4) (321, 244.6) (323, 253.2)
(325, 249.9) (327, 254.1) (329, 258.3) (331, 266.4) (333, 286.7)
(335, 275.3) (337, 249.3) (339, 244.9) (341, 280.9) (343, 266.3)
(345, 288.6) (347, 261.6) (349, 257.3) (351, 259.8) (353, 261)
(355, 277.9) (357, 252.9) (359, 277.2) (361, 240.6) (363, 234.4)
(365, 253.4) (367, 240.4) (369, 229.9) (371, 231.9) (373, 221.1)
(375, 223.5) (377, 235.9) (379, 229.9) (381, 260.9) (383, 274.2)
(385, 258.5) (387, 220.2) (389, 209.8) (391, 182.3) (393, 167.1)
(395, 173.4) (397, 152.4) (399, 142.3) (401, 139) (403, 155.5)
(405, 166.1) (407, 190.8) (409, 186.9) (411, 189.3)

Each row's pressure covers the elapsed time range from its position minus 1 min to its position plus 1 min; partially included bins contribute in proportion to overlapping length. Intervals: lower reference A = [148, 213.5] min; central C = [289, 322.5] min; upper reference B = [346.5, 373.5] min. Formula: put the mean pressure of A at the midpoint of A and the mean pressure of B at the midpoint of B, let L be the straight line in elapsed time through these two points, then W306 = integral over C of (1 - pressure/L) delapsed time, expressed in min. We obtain -3.0 min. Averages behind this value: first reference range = 326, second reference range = 250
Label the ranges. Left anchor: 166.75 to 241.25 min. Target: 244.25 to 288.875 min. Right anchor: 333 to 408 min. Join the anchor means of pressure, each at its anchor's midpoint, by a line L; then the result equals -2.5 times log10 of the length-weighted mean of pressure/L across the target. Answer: -0.19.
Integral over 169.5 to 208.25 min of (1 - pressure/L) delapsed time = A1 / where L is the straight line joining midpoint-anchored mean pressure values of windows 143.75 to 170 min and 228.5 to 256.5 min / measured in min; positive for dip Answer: -2.9 min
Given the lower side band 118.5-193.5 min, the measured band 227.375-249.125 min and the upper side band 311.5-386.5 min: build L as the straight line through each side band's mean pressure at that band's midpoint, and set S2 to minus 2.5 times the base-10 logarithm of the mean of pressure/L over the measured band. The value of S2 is -0.22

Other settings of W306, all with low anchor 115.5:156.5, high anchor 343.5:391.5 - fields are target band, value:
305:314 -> -1.4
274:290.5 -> -4.2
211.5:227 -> -3.3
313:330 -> -0.4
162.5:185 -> -3.7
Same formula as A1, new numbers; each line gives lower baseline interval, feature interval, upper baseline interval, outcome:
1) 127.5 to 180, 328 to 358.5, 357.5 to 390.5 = -2.2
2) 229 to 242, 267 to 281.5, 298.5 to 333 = -1.1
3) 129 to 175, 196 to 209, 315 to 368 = -2.4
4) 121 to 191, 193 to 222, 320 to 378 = -4.5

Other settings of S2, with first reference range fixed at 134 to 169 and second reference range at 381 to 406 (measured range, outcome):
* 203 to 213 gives -0.22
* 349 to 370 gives -0.23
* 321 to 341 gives -0.20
